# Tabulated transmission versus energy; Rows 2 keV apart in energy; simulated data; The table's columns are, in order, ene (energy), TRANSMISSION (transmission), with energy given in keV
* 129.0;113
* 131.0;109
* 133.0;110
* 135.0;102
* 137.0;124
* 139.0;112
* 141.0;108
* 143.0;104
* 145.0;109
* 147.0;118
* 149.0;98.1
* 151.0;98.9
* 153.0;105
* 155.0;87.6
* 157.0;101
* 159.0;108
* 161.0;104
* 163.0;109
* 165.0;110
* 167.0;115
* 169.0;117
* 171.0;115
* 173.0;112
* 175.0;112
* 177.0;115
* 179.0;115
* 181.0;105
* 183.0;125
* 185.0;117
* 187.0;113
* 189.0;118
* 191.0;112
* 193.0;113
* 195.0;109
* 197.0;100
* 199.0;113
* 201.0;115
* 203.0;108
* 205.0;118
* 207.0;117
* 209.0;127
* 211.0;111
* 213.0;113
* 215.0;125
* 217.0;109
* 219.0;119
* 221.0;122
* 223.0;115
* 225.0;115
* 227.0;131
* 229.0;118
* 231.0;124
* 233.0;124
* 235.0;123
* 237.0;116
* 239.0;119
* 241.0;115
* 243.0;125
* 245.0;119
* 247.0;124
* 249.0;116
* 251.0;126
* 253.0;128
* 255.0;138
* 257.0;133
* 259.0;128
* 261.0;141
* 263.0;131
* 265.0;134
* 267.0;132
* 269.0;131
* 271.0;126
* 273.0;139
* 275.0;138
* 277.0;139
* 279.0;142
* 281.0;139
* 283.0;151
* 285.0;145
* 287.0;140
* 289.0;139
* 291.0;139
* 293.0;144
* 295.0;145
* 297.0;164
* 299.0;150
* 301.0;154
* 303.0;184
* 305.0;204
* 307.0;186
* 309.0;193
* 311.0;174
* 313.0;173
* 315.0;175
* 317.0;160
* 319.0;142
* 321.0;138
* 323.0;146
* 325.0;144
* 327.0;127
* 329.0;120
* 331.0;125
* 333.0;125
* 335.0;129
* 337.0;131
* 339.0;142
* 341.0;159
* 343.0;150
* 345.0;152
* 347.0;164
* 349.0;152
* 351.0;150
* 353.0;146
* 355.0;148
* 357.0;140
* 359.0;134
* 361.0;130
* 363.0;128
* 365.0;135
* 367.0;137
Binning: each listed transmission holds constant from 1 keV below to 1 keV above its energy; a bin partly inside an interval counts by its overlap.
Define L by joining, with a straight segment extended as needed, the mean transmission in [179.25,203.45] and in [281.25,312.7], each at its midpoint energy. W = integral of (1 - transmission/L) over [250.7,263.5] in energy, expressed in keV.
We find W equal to 0.9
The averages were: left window 113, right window 161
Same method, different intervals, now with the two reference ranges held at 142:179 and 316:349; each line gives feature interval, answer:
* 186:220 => 0.6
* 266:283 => -0.9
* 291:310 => -4.6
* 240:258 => 0.0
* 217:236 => 0.0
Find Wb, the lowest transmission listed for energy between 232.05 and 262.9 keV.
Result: 115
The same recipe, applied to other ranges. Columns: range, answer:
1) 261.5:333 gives 120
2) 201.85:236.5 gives 108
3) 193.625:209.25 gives 100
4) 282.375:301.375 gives 139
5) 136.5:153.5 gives 98.1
